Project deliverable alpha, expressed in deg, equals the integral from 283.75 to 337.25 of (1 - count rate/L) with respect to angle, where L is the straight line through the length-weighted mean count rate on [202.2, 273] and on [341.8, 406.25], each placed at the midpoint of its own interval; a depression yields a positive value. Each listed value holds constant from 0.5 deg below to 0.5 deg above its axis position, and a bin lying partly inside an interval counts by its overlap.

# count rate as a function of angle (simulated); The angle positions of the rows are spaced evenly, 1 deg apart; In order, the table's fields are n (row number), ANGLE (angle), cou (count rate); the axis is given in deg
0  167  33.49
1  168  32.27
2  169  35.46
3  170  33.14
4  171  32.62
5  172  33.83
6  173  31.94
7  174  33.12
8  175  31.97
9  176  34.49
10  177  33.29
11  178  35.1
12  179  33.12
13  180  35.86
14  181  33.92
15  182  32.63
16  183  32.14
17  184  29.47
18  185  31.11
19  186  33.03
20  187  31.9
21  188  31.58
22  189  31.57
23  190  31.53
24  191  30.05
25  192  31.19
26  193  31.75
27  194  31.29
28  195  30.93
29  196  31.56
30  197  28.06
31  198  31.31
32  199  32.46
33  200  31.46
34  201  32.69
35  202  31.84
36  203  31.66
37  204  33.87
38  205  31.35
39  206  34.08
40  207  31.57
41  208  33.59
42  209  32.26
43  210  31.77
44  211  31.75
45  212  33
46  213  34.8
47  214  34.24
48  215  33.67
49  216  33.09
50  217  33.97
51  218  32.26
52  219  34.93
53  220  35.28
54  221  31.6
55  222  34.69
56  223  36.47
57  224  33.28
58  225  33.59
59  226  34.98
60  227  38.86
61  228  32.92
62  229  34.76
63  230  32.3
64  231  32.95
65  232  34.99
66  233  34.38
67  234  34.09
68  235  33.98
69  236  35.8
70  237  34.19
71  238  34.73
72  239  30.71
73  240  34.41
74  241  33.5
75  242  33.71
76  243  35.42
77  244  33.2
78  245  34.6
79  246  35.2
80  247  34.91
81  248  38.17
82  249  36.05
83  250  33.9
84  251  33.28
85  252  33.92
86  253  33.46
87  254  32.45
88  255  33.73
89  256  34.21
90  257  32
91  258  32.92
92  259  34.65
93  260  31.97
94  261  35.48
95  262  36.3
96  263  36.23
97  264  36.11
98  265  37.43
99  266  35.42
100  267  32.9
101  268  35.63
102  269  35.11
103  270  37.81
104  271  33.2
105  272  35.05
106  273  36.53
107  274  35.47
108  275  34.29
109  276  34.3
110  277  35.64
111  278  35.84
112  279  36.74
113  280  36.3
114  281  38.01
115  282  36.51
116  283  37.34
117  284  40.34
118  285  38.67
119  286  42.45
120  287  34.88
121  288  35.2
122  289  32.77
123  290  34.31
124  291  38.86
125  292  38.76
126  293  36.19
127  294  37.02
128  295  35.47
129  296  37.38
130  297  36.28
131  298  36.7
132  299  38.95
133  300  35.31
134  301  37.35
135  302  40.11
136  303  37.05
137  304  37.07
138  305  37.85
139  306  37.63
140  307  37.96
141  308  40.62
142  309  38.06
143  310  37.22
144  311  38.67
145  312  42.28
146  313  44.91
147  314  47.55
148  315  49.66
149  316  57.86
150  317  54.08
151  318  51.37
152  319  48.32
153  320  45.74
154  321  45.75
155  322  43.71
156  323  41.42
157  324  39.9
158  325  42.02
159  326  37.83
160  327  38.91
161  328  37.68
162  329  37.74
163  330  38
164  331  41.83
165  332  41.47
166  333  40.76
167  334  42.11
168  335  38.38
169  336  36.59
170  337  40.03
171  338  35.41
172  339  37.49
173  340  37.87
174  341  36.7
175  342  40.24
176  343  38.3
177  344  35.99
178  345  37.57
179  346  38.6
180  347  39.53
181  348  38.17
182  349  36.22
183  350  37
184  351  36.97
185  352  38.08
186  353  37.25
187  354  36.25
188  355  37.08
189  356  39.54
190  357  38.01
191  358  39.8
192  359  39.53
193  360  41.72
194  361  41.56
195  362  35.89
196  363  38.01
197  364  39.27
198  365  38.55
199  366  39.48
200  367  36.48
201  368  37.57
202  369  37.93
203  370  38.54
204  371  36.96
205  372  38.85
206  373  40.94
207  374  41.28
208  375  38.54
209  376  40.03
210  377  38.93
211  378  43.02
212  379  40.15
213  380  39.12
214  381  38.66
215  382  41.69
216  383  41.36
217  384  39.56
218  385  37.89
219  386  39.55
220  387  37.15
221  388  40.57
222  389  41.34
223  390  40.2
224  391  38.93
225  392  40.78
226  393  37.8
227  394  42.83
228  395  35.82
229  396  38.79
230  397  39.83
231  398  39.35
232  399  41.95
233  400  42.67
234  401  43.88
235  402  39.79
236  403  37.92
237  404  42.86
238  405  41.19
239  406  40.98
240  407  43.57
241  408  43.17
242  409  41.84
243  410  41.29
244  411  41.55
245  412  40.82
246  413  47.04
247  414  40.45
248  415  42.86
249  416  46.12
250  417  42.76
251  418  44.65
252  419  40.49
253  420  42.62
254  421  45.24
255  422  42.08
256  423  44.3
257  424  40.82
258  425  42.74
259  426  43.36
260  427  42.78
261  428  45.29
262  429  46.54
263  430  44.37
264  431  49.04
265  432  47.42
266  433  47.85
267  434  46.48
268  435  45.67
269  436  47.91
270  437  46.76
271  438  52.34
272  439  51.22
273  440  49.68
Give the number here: -4.9 deg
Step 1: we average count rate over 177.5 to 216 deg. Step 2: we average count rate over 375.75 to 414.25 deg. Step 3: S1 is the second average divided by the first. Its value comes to 1.26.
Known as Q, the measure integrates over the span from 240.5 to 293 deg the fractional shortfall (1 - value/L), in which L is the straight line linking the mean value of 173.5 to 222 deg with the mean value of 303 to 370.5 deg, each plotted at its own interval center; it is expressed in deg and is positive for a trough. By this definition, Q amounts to 1.25 deg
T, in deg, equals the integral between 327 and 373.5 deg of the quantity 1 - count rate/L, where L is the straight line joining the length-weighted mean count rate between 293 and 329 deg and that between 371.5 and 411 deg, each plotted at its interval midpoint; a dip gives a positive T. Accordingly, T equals 2.7 deg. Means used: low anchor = 41.2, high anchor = 40.4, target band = 38.4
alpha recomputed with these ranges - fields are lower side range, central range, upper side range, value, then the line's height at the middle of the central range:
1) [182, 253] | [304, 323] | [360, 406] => -3.7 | 36.9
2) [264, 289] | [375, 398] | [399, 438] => 1.3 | 42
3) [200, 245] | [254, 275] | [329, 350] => 0.3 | 35.4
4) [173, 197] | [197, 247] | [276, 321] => 1.6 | 34.6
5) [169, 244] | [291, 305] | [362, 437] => -0.1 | 37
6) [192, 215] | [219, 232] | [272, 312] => -0.4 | 33.4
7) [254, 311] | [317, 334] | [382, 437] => -1.8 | 38.3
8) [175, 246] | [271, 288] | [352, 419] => -0.4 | 35.9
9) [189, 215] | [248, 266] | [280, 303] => 0.4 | 35.2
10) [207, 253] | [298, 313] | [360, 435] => -0.5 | 37.3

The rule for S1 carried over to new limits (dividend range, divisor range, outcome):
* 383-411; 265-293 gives 1.12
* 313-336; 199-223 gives 1.32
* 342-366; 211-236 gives 1.12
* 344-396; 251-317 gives 1.05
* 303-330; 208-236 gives 1.26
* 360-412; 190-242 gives 1.21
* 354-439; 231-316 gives 1.14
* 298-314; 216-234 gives 1.14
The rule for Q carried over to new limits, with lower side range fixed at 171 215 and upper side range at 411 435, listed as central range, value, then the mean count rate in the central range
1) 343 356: 0.9 deg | 37.5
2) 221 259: 0.6 deg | 34.2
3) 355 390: 1.9 deg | 39.3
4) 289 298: 0.2 deg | 36.6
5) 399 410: 0.4 deg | 41.8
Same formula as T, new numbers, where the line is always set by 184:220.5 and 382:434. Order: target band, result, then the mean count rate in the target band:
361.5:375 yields 0.6 deg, 38.4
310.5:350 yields -3.2 deg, 41.4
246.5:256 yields 0.0 deg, 34.4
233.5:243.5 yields 0.0 deg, 34.1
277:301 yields -0.4 deg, 36.9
